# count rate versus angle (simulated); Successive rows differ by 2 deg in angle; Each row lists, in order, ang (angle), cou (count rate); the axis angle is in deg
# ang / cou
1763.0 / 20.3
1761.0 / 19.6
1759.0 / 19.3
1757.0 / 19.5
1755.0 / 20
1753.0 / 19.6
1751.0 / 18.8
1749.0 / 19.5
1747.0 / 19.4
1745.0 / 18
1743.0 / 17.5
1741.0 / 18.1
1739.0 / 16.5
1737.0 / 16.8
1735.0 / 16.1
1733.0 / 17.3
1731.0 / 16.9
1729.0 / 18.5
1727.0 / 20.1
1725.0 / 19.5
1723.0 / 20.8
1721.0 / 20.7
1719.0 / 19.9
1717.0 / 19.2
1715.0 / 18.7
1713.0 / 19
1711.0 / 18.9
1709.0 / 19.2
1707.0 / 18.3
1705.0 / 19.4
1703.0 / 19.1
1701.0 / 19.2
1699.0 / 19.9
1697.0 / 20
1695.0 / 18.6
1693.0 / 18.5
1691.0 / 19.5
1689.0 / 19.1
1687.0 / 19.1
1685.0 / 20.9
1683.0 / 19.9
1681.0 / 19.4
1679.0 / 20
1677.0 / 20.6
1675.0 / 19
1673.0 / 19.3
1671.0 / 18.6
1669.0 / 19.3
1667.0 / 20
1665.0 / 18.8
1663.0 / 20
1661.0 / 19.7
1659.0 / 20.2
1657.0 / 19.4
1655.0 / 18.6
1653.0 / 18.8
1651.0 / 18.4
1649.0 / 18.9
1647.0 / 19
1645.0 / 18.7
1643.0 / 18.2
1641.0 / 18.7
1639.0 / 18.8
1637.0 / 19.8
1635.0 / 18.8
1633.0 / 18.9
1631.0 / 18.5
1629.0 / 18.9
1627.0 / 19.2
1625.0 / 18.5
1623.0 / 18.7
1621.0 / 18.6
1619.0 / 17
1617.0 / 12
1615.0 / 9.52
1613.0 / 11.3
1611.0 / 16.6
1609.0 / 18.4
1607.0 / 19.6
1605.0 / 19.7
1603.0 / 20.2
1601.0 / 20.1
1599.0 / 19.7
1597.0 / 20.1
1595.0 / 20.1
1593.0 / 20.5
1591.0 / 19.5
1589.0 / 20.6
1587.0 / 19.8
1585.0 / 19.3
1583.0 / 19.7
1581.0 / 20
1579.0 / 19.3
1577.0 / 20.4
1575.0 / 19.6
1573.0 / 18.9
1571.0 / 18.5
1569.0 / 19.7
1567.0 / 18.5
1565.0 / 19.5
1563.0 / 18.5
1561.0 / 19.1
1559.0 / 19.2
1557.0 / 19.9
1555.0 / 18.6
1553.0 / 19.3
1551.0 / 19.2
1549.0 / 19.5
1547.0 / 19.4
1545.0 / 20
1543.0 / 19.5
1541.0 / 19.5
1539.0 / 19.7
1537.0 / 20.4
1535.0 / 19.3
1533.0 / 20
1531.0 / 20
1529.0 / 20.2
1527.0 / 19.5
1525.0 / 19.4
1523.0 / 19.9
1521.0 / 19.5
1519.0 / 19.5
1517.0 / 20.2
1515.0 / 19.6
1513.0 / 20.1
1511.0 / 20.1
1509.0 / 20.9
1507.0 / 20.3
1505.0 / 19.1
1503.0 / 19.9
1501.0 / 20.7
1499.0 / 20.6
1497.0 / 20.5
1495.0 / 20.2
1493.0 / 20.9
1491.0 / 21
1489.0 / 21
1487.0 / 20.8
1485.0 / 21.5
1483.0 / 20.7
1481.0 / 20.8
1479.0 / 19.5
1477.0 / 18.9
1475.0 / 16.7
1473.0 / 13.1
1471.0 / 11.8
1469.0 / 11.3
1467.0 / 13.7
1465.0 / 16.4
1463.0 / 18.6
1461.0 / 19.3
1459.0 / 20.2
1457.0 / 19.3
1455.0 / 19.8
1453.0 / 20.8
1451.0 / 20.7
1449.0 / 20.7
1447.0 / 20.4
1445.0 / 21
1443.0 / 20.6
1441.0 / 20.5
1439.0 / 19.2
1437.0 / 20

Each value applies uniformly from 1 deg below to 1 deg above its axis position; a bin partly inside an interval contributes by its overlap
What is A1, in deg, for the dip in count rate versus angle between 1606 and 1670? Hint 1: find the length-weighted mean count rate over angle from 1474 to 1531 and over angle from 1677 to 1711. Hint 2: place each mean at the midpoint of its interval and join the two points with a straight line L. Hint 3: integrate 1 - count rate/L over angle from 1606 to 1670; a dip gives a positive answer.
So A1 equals 4.8 deg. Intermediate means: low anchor 20.1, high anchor 19.4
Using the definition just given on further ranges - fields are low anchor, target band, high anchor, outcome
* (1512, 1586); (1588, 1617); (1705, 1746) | 1.8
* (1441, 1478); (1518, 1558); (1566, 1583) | -1.4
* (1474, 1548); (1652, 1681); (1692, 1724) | 0.0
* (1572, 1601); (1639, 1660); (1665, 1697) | 0.7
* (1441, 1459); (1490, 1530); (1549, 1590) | -0.4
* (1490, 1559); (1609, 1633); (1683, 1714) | 3.8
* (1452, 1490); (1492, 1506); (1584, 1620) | -1.7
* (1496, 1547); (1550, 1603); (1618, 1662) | -0.3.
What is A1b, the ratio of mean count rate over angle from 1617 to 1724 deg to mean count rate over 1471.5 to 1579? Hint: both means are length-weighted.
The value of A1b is 1.0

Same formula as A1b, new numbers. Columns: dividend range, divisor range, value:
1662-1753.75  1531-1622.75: 1.01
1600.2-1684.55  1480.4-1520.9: 0.91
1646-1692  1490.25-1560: 0.98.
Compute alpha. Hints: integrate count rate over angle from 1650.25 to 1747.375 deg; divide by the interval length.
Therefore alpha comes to 19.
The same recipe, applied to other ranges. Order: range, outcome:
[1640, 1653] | 18.7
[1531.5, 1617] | 19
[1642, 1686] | 19.4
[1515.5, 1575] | 19.5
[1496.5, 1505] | 20.3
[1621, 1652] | 18.8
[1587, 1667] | 18.5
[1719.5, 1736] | 18.8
